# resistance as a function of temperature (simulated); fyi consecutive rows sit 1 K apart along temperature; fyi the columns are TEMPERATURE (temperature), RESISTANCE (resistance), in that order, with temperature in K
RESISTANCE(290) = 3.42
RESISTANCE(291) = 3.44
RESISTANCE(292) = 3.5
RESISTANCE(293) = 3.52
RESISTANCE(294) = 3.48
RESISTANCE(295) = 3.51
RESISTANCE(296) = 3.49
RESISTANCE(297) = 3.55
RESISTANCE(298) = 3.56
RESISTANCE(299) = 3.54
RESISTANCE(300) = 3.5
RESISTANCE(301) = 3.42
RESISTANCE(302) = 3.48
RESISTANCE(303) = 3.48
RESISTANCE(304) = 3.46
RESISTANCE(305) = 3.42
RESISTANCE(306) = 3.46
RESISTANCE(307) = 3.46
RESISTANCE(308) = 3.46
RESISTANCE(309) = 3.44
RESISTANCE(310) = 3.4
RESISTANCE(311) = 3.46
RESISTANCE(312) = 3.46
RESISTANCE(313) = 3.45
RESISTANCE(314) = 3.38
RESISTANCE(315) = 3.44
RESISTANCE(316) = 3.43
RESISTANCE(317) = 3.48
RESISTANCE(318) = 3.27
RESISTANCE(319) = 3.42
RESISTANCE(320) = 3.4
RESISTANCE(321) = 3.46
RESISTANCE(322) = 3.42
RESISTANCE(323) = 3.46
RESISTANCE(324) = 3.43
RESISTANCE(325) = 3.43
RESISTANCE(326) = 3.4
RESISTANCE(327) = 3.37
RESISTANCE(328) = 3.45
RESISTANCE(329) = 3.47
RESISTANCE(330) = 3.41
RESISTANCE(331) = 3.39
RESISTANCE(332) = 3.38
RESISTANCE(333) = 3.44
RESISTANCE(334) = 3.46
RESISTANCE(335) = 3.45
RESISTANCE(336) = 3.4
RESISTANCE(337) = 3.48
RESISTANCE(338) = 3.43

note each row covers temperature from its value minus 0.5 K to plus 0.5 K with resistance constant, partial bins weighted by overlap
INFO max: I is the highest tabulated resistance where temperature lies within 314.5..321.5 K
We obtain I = 3.48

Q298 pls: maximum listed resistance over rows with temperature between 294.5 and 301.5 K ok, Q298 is 3.56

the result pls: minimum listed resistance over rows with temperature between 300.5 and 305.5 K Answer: 3.42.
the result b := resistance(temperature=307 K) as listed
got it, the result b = 3.46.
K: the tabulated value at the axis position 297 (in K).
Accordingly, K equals 3.55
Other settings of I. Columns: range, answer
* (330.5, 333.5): 3.44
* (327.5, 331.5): 3.47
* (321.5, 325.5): 3.46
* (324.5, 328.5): 3.45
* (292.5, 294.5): 3.52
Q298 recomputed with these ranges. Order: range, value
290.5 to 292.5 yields 3.5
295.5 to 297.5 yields 3.55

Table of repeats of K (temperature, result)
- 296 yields 3.49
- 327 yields 3.37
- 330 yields 3.41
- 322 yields 3.42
